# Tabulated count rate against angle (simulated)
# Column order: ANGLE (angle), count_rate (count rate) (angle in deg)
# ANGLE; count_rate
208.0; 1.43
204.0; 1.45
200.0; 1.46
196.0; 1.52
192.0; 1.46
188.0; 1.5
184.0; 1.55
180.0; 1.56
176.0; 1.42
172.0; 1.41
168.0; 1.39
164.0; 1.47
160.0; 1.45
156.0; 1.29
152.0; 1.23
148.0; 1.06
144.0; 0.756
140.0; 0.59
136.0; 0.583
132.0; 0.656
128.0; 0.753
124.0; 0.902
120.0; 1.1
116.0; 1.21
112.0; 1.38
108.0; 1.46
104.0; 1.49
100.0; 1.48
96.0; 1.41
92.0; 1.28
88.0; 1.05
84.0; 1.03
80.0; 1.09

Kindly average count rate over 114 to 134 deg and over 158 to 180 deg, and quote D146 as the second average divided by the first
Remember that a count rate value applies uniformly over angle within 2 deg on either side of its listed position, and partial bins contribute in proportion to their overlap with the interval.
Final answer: 1.56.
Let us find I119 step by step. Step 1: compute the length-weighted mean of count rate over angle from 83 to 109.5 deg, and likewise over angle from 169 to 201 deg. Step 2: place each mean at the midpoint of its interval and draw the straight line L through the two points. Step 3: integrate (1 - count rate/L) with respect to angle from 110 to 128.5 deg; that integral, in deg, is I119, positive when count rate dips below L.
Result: 3.6 deg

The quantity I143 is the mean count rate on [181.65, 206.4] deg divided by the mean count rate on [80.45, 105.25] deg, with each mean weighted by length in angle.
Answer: 1.17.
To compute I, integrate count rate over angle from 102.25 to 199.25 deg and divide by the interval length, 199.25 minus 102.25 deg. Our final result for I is 1.22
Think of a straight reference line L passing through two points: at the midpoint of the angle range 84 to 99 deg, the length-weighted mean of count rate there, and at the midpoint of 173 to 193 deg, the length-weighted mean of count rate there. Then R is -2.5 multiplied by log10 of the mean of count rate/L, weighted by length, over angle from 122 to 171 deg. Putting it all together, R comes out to 0.346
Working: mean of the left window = 1.23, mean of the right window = 1.5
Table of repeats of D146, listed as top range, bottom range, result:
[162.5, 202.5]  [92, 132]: 1.21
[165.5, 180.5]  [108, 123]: 1.16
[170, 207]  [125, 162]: 1.59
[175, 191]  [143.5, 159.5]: 1.31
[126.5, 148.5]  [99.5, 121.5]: 0.53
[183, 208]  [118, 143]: 1.94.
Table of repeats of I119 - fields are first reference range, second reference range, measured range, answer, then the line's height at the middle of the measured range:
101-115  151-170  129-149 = 9.8 deg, 1.4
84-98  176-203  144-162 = 2.5 deg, 1.39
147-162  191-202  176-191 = -1.1 deg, 1.42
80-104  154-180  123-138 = 7.0 deg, 1.34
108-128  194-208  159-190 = -2.4 deg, 1.36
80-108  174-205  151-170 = 0.8 deg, 1.43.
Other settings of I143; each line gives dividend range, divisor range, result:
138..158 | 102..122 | 0.74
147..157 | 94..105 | 0.82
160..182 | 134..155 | 1.68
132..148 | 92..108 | 0.48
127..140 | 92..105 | 0.45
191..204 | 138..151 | 1.77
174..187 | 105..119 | 1.12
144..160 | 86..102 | 0.90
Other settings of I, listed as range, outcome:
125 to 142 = 0.661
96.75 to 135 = 1.15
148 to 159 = 1.24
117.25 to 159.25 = 0.914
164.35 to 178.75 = 1.42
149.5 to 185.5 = 1.41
